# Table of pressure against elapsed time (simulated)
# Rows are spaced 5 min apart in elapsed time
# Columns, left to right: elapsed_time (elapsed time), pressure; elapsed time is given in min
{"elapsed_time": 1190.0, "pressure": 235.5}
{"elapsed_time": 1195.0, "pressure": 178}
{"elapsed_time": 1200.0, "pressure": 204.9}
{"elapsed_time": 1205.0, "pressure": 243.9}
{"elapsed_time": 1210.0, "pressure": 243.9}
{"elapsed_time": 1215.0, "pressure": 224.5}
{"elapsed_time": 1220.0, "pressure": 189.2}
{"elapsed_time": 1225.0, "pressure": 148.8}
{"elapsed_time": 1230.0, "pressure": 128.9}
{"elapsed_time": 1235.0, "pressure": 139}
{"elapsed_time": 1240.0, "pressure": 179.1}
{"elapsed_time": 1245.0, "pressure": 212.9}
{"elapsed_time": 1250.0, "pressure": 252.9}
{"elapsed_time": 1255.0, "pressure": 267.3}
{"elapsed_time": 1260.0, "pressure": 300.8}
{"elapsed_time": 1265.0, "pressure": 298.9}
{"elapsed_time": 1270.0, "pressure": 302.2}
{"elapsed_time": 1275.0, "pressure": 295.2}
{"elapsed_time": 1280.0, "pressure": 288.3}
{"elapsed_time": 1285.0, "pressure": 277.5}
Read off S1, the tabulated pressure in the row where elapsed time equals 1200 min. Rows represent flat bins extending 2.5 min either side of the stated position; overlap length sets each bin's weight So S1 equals 204.9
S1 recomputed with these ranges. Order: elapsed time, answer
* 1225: 148.8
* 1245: 212.9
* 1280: 288.3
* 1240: 179.1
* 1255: 267.3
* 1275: 295.2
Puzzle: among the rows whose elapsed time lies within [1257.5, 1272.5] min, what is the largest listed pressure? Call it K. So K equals 302.2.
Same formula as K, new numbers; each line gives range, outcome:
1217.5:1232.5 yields 189.2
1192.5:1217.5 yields 243.9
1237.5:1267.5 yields 300.8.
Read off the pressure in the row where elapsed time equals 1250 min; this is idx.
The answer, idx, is 252.9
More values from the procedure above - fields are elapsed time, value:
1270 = 302.2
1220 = 189.2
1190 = 235.5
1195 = 178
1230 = 128.9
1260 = 300.8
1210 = 243.9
